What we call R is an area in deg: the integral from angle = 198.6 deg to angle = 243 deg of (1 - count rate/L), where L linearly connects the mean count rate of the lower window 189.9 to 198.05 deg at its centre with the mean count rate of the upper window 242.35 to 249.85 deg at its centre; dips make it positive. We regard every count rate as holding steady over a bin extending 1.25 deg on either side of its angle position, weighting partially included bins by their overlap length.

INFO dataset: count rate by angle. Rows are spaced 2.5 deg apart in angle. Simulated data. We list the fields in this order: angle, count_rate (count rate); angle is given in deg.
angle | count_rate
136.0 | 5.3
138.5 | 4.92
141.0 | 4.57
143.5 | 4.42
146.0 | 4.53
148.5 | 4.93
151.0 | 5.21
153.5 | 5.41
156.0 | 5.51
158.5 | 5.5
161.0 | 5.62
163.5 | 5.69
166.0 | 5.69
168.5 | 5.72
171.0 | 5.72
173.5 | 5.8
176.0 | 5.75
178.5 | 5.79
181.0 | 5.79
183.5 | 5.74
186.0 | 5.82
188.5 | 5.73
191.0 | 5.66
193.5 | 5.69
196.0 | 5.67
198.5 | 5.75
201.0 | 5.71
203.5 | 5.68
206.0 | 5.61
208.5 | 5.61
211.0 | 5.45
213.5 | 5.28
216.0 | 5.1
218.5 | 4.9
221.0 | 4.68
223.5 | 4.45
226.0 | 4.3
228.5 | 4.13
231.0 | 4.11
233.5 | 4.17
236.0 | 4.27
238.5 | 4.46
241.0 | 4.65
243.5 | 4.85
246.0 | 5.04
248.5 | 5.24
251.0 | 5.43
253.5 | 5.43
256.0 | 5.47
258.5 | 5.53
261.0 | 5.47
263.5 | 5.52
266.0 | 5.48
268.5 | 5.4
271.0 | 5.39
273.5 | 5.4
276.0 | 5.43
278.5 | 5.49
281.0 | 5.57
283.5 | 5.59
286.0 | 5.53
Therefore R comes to 4.04 deg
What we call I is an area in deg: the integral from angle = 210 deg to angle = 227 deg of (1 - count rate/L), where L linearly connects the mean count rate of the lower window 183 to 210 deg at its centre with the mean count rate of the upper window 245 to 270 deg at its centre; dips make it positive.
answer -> 2.16 deg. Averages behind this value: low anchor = 5.69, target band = 4.88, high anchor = 5.4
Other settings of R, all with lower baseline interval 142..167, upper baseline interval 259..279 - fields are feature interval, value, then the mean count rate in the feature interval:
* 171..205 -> -2.79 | 5.74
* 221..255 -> 4.61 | 4.66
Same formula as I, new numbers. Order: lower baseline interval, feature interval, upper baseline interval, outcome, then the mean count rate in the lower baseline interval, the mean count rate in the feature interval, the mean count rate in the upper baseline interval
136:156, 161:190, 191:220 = -2.99 deg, 4.92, 5.74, 5.5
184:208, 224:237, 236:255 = 2.46 deg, 5.7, 4.21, 4.97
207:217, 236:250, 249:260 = 1.61 deg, 5.37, 4.81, 5.45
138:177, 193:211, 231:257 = -2.05 deg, 5.32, 5.66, 4.86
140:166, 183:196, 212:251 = -2.06 deg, 5.17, 5.72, 4.67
